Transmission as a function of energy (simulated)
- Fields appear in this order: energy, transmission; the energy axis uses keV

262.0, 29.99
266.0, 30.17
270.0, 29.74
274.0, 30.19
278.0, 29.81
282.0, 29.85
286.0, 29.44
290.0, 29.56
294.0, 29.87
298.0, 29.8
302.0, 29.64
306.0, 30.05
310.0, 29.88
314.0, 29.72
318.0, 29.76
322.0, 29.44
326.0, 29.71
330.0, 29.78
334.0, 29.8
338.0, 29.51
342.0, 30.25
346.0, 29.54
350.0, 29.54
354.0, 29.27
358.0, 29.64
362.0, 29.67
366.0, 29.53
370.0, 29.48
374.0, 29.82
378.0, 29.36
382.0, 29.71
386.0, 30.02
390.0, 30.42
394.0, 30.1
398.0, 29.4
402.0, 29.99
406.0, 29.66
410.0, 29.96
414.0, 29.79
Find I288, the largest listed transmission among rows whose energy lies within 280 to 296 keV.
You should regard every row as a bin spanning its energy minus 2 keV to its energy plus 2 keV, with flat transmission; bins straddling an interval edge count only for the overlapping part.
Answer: 29.87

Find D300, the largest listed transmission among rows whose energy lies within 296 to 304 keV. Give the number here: 29.8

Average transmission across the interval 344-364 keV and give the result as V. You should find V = 29.5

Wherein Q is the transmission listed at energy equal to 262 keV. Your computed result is 29.99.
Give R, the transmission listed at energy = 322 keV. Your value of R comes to 29.44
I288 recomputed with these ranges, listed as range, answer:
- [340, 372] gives 30.25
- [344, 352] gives 29.54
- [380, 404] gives 30.42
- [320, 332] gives 29.78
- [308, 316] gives 29.88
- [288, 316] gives 30.05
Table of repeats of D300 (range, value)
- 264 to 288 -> 30.19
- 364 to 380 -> 29.82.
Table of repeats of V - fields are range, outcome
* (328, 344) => 29.8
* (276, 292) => 29.7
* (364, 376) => 29.6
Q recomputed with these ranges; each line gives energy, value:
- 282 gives 29.85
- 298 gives 29.8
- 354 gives 29.27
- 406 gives 29.66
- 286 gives 29.44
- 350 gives 29.54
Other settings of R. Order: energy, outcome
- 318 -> 29.76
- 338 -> 29.51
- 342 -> 30.25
